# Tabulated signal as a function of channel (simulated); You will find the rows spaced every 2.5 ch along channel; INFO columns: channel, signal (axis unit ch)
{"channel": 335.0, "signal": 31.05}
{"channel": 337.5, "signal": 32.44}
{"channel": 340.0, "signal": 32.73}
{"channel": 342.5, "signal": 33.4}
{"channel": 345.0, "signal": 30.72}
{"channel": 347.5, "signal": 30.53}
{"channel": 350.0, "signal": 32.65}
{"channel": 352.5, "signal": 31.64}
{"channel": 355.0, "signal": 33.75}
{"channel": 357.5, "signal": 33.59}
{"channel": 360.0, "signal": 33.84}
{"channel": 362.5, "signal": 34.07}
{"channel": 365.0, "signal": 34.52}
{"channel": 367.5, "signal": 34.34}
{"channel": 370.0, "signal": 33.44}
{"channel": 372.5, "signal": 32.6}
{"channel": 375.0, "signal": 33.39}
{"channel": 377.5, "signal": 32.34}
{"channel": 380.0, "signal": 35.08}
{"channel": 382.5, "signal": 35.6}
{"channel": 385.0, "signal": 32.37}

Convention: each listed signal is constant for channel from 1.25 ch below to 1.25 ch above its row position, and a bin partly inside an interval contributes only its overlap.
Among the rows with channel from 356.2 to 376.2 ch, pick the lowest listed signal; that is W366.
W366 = 32.6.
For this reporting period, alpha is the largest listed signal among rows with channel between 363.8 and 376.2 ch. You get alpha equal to 34.52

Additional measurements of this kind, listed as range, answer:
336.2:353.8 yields 33.4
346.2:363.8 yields 34.07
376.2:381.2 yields 35.08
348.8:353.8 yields 32.65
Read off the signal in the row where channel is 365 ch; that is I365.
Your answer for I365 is 34.52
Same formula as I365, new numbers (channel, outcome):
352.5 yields 31.64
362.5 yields 34.07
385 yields 32.37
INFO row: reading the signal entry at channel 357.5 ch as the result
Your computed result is 33.59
